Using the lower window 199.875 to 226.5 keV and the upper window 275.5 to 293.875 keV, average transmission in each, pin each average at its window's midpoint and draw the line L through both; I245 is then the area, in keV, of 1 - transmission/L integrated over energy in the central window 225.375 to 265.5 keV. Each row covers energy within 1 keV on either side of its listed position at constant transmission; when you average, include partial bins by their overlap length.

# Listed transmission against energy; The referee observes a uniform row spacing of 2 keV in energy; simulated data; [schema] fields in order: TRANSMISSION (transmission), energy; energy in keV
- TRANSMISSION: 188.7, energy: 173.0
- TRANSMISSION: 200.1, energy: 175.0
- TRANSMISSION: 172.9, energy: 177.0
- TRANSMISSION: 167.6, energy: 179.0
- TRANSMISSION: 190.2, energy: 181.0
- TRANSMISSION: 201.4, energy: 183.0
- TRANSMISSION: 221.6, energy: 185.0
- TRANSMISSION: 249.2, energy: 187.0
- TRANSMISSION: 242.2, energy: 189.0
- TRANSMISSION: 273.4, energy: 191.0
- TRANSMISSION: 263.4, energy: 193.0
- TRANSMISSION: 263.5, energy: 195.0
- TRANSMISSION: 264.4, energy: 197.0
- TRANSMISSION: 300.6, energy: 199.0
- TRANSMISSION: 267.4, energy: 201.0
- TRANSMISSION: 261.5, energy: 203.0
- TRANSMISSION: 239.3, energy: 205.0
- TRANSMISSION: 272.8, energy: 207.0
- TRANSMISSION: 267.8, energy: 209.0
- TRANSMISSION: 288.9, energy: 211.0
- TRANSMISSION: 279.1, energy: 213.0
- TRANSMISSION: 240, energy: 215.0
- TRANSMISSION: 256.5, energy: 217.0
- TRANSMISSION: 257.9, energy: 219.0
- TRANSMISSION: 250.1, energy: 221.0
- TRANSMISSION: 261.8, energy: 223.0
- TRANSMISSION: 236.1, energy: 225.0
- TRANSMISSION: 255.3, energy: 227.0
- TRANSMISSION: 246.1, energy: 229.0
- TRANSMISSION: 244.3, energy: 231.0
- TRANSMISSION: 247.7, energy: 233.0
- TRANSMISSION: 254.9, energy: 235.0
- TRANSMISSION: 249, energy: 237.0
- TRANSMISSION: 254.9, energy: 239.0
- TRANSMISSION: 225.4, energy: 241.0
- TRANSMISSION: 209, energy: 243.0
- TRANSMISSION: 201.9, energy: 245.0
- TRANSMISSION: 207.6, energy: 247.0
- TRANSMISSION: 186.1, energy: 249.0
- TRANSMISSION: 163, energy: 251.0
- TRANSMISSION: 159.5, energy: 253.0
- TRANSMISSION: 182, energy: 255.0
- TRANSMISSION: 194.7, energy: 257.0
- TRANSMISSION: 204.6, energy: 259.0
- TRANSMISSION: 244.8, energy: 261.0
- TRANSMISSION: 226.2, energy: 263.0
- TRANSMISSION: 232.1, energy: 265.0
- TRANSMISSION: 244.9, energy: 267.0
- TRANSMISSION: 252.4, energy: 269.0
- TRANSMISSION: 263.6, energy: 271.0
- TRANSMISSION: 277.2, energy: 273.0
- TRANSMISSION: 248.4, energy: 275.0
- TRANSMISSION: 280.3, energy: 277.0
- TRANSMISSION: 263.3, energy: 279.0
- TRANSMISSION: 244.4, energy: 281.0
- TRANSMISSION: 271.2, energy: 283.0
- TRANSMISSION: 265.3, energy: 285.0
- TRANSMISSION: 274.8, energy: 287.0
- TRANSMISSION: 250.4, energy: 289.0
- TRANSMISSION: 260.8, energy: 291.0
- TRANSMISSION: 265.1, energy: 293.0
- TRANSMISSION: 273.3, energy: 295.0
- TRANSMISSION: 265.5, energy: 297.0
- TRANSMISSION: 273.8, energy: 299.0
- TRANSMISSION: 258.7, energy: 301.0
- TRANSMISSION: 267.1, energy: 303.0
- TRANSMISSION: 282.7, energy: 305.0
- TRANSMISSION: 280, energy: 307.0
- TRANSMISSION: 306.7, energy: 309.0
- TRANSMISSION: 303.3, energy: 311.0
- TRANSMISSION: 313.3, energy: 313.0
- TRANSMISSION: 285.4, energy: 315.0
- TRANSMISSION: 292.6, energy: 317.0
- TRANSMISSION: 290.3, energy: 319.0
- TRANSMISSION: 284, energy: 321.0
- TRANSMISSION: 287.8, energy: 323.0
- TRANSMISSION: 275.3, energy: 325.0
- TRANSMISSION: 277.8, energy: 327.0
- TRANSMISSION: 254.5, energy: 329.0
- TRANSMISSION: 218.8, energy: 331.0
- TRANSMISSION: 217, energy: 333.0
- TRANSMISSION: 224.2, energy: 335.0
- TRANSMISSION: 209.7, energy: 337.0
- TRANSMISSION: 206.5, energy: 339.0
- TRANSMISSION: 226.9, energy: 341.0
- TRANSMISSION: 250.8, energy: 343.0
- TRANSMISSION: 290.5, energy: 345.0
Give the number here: 6.4 keV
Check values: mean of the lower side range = 260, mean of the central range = 220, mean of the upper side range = 264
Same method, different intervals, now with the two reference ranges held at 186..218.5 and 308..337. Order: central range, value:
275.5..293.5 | 0.38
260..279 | 1.10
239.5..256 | 4.53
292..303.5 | 0.12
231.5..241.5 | 0.71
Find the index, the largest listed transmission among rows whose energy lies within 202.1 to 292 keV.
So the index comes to 288.9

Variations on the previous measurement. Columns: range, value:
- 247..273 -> 277.2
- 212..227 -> 279.1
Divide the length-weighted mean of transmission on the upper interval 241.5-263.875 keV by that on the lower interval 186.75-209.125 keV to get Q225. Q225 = 0.75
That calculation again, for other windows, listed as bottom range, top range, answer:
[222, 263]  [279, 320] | 1.25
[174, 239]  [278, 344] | 1.07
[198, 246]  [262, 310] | 1.04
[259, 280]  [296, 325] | 1.13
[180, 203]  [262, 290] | 1.03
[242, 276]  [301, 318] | 1.33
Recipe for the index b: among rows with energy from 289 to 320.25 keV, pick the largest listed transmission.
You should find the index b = 313.3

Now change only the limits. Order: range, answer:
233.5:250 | 254.9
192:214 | 300.6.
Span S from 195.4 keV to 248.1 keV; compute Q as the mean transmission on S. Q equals 252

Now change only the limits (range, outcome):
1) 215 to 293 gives 238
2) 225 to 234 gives 247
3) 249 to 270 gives 209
